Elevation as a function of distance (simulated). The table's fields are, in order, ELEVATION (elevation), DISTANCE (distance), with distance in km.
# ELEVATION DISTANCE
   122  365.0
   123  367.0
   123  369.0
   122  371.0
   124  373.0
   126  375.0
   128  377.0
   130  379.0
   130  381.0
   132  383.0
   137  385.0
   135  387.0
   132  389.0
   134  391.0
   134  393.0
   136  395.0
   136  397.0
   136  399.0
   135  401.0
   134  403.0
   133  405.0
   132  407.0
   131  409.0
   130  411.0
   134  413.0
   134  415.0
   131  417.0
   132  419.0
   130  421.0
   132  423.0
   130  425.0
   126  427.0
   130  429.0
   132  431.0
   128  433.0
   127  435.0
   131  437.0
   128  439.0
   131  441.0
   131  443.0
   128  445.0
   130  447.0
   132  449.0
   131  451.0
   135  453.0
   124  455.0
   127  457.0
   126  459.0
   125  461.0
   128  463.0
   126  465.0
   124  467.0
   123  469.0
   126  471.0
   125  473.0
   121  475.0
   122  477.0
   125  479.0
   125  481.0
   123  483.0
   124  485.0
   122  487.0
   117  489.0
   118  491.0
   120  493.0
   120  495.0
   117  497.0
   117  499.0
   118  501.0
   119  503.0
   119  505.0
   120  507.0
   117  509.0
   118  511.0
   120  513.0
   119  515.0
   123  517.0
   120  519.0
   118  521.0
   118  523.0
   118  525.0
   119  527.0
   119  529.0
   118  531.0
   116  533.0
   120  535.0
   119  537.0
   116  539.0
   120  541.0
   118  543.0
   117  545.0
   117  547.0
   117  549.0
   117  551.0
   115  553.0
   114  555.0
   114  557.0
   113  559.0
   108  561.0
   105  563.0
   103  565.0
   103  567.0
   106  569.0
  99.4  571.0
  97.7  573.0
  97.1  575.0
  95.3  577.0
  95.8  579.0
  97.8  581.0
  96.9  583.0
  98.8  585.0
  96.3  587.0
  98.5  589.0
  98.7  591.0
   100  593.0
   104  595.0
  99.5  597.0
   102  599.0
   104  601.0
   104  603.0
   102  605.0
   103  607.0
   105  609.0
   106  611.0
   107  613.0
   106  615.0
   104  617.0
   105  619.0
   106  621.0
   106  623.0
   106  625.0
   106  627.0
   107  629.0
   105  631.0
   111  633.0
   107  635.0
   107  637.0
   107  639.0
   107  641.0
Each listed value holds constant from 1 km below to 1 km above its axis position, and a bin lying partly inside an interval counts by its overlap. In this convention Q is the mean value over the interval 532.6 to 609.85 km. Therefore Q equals 106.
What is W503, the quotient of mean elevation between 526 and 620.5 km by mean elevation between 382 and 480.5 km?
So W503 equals 0.8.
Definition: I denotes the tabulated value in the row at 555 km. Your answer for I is 114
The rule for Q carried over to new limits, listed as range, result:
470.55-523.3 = 120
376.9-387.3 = 132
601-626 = 105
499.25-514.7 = 119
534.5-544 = 119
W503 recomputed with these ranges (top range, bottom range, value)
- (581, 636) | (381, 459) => 0.79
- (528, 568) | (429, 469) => 0.89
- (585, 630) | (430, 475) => 0.81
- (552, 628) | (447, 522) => 0.84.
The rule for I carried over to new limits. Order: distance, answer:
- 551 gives 117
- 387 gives 135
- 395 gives 136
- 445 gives 128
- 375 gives 126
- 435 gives 127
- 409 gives 131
